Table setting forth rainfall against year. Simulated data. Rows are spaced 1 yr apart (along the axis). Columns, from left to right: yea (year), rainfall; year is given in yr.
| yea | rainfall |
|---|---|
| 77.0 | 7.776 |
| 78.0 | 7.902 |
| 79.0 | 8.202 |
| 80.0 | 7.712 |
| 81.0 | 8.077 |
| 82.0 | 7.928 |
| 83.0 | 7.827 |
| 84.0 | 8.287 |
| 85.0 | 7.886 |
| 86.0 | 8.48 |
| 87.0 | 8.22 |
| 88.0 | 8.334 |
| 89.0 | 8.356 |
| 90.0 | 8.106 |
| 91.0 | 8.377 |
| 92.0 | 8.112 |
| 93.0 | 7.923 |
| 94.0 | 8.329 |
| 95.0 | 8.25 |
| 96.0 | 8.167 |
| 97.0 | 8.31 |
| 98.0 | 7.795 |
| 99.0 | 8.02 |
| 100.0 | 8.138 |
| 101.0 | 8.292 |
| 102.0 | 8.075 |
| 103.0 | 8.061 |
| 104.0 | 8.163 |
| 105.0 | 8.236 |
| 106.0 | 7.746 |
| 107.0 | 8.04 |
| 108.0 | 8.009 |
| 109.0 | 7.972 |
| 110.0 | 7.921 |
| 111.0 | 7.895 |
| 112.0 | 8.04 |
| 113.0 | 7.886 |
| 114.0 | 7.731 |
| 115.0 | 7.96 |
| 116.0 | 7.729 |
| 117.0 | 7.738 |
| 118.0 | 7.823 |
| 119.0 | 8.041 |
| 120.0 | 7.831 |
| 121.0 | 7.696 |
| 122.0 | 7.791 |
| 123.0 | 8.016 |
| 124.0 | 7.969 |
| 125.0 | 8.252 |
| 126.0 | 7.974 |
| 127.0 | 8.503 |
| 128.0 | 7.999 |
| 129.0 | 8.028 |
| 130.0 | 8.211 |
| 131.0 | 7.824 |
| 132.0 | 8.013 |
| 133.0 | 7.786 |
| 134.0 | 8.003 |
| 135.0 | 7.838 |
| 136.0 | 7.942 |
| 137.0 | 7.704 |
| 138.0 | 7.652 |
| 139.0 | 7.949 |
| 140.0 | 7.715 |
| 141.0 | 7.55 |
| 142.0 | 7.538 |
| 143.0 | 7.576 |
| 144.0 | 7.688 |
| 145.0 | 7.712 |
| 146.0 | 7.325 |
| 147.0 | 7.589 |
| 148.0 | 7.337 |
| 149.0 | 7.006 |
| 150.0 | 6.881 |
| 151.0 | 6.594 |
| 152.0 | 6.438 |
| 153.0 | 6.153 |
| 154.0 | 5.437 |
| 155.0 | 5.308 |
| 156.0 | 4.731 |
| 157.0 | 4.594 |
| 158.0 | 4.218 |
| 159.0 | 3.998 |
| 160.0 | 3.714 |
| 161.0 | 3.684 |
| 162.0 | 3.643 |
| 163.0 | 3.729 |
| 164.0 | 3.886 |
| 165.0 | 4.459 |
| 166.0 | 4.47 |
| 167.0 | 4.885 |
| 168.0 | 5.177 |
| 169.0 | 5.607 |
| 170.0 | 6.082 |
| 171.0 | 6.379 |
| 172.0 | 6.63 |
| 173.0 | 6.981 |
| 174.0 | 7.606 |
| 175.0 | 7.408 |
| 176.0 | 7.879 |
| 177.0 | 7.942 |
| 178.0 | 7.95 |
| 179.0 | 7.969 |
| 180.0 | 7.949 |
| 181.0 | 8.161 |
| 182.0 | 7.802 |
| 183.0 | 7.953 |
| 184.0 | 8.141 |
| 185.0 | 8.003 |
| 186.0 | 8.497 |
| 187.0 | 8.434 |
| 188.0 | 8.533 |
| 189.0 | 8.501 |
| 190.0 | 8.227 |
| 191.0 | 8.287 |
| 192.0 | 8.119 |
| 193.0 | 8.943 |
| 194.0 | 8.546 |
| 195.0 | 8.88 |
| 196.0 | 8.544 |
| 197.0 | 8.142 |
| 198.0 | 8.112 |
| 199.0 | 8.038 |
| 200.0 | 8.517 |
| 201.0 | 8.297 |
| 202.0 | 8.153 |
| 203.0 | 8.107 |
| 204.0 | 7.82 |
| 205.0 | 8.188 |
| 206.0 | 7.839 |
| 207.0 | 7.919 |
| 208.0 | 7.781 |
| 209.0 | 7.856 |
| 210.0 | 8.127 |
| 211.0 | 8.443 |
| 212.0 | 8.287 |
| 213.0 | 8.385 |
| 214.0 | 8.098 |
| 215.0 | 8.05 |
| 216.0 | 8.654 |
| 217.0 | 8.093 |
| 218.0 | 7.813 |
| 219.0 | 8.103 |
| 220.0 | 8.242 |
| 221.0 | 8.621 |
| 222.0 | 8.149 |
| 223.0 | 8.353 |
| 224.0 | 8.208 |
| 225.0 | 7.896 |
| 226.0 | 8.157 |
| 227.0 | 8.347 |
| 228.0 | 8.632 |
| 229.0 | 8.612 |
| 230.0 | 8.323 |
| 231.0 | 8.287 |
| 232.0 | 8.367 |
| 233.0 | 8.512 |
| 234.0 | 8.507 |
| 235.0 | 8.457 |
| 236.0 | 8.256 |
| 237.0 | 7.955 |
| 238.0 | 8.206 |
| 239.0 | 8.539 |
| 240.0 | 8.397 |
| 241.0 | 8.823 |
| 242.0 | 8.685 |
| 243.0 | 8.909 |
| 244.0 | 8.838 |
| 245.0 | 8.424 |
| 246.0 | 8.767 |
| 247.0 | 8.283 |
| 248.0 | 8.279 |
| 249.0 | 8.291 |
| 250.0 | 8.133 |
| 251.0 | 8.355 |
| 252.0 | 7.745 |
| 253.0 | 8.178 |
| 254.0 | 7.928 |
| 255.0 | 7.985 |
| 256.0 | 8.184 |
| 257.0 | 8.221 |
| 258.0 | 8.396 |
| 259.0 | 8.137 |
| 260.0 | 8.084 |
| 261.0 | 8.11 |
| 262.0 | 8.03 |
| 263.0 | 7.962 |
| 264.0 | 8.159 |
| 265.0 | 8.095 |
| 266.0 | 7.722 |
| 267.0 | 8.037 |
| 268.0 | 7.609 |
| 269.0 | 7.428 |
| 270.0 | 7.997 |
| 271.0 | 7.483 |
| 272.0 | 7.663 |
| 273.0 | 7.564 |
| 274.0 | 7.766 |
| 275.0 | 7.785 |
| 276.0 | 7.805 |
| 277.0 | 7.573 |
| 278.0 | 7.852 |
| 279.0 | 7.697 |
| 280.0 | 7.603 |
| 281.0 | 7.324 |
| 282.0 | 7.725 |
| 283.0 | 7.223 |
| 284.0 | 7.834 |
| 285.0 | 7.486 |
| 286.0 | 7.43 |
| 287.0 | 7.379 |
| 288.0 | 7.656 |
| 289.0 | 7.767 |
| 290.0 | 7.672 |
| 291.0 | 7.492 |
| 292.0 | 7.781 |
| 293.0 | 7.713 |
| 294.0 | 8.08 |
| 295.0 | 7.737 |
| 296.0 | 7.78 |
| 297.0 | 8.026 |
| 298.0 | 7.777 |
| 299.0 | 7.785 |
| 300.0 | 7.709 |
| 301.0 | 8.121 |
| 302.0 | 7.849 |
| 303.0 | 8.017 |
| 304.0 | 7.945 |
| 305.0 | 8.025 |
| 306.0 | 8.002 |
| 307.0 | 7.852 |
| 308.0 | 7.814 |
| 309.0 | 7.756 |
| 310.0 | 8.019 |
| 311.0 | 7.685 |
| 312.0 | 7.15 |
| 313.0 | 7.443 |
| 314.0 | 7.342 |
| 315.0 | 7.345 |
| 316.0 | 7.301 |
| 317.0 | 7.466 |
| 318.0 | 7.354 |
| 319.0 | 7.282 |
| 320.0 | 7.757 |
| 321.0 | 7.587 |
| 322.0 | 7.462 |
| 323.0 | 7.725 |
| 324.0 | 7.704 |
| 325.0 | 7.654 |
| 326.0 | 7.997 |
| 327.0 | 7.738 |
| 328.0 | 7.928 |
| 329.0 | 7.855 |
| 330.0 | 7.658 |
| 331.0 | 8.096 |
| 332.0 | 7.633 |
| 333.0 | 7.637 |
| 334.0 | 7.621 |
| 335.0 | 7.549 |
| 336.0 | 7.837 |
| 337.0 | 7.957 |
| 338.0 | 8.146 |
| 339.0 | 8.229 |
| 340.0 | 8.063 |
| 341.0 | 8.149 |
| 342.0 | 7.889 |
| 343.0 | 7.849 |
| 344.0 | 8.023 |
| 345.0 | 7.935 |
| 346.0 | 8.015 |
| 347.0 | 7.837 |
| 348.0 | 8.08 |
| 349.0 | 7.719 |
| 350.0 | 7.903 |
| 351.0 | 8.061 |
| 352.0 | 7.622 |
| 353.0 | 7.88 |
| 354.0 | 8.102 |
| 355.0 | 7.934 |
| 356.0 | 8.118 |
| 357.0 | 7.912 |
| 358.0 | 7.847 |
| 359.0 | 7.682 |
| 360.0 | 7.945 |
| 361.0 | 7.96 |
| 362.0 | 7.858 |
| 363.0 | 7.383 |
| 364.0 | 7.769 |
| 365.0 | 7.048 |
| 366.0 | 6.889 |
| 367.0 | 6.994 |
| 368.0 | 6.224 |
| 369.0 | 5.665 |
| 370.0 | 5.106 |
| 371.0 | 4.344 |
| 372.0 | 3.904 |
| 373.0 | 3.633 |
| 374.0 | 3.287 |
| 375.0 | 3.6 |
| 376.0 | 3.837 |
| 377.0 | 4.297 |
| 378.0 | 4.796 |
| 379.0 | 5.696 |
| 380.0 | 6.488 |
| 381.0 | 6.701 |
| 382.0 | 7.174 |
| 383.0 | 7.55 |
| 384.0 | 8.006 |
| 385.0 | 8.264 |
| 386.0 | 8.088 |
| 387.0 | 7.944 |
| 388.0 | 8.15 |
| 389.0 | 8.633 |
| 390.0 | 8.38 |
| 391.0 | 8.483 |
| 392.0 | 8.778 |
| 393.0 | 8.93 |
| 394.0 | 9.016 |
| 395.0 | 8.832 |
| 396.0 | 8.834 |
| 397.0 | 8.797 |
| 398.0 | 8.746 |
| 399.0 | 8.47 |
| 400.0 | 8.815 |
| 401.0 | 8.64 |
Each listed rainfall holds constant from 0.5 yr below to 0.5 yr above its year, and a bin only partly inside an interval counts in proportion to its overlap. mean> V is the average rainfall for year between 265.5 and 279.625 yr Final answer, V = 7.71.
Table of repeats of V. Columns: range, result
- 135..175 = 6.13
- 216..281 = 8.15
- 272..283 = 7.65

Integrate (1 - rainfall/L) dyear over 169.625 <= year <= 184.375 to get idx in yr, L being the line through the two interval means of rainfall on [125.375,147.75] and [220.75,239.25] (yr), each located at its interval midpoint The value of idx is 0.94 yr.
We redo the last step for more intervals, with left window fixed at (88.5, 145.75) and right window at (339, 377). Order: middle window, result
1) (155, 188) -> 6.4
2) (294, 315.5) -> -1.8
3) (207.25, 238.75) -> -3.1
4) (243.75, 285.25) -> -3.4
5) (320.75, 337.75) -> -1.6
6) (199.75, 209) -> -0.5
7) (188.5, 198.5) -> -1.0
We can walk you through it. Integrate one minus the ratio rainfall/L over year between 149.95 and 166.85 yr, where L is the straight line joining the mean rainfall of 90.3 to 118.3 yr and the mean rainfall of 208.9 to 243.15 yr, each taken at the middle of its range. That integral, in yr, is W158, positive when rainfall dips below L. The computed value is 7.0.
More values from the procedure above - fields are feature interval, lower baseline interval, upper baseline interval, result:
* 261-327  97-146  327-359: 1.6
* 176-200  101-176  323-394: -4.0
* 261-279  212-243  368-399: 0.3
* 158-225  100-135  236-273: 5.6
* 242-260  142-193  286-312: -2.3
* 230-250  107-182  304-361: -2.9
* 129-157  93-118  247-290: 2.7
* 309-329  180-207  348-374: -0.8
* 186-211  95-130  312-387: -1.8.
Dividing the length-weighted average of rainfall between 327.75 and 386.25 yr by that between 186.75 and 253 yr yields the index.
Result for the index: 0.9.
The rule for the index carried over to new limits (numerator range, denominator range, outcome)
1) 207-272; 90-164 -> 1.12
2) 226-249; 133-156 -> 1.18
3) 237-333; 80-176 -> 1.09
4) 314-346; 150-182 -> 1.33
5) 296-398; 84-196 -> 1.01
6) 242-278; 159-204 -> 1.13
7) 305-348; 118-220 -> 1.06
